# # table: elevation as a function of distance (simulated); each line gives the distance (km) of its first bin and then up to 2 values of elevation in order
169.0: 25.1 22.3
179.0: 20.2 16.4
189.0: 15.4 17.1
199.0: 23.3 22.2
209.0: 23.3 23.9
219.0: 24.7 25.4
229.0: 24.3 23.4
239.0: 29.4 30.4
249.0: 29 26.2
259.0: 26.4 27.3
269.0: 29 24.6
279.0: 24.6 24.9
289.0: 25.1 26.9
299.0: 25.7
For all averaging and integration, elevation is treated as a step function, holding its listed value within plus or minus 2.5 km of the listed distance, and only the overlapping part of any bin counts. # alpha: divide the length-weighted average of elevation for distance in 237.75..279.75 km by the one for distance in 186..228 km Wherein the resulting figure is 1.3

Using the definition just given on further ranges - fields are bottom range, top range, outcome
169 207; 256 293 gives 1.30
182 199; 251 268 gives 1.55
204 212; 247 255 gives 1.21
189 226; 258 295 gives 1.17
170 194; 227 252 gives 1.45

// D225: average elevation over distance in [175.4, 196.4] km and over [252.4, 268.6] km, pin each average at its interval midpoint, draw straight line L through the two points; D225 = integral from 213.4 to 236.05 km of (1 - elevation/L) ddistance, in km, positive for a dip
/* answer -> -2.0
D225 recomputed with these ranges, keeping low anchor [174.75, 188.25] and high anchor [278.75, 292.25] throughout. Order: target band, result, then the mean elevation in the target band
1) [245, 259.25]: -3.0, 27.7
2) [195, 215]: -2.7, 22.7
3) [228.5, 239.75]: -1.9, 25.4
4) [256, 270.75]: -2.4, 27.4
